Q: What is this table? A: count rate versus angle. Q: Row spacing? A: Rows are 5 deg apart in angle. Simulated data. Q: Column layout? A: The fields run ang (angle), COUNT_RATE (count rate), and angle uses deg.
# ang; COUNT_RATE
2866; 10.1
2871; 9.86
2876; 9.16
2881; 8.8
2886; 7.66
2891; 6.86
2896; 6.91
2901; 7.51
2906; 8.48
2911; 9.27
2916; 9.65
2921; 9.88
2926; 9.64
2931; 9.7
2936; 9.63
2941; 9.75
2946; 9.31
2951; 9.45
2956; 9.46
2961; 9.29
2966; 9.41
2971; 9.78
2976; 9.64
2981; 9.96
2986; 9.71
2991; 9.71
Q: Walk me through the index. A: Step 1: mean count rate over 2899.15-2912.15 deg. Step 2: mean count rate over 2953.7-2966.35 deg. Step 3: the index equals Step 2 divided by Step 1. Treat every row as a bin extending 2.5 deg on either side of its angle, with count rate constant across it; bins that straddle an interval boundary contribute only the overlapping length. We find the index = 1.12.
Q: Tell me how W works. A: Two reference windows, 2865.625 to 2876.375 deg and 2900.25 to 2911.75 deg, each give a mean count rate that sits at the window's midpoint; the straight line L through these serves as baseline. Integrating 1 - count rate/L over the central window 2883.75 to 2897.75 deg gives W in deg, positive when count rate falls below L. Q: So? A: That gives 2.9 deg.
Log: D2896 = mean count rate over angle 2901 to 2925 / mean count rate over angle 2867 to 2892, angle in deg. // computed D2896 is 1.1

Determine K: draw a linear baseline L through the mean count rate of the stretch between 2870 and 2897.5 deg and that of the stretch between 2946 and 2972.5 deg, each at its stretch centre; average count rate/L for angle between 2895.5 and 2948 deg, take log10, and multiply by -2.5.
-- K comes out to -0.039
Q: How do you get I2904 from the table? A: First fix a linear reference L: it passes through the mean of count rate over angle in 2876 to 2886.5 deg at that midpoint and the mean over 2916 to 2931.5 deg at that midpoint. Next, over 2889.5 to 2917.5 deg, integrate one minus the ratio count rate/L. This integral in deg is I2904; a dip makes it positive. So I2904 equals 3.3 deg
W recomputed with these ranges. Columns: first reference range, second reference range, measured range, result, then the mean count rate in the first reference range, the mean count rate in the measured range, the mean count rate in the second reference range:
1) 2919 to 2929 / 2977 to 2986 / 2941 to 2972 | 1.1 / 9.75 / 9.46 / 9.84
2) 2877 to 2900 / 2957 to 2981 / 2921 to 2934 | -1.7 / 7.66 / 9.71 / 9.57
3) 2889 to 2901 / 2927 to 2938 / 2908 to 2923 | -1.9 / 7.02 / 9.55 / 9.66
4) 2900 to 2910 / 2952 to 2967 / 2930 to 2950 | -1.3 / 8.26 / 9.58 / 9.39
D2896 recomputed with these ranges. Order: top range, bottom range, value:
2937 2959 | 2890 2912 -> 1.22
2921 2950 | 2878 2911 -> 1.23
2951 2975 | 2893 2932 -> 1.08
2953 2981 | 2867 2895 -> 1.13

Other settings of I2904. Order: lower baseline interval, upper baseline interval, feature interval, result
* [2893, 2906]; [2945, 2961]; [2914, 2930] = -2.8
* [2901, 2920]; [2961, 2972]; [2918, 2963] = -1.5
